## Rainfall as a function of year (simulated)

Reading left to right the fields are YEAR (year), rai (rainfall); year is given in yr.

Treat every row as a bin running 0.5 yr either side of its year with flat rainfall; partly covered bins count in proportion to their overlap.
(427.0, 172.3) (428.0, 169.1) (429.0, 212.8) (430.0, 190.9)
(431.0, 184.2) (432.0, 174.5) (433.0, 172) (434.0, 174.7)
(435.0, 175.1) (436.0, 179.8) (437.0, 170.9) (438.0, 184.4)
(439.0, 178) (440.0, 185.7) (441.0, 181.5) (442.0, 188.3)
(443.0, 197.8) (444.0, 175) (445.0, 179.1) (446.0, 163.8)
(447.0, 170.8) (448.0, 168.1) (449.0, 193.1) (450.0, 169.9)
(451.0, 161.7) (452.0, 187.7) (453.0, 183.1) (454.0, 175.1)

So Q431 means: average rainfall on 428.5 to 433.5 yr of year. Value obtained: 187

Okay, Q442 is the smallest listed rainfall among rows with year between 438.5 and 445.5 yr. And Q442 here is 175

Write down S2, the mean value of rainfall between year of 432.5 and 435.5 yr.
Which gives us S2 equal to 174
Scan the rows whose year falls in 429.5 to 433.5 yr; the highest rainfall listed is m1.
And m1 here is 190.9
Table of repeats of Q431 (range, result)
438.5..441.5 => 182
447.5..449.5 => 181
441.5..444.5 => 187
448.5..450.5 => 182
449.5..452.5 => 173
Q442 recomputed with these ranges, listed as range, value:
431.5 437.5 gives 170.9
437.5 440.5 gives 178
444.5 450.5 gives 163.8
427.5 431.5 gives 169.1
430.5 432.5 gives 174.5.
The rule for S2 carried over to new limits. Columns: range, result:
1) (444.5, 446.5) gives 171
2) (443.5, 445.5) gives 177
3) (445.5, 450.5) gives 173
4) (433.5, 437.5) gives 175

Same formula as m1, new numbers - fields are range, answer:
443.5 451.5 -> 193.1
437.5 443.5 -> 197.8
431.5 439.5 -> 184.4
